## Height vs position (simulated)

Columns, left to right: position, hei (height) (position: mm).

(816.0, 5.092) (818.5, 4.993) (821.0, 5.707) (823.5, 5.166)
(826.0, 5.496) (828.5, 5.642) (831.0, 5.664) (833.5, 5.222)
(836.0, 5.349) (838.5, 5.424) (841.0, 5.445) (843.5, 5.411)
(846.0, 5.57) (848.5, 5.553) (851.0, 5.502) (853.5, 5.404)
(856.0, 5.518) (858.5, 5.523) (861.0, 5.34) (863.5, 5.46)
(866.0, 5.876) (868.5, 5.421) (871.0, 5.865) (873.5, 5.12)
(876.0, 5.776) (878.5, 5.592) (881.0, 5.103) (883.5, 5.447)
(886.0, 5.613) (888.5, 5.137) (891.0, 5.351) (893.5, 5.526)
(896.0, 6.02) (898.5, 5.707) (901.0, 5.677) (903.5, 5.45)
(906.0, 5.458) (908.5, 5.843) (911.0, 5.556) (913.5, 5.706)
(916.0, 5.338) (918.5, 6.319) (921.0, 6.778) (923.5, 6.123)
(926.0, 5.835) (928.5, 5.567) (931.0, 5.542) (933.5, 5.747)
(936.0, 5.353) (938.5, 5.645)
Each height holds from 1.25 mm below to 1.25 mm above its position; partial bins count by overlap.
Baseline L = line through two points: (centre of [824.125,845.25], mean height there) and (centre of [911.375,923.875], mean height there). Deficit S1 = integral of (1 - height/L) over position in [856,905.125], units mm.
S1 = 2.0 mm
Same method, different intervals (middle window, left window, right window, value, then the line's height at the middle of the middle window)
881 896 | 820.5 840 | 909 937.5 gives 0.6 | 5.67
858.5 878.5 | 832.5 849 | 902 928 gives 0.1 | 5.57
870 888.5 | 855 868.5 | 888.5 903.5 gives 0.3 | 5.56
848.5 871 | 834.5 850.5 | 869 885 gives -0.2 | 5.47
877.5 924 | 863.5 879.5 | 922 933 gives 0.3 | 5.7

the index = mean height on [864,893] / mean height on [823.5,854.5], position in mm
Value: 1.00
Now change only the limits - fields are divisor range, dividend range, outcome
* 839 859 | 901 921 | 1.05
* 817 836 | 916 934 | 1.10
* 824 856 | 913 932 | 1.08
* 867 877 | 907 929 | 1.06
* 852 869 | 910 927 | 1.08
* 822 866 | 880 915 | 1.01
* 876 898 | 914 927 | 1.10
